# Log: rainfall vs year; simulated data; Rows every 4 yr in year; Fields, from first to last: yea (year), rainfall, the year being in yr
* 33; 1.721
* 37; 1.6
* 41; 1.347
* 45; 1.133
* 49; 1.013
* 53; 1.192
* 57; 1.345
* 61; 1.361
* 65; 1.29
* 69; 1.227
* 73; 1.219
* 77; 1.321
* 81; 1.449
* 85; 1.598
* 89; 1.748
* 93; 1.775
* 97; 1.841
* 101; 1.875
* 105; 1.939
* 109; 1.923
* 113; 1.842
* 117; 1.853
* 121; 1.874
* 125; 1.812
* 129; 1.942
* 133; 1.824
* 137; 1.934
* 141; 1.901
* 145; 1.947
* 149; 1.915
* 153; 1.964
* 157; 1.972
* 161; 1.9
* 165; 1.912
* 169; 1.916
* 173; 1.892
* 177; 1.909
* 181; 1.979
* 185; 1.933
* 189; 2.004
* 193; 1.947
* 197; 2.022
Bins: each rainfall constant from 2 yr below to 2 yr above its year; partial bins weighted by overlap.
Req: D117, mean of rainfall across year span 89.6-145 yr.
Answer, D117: 1.87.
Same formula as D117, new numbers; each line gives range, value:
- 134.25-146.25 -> 1.92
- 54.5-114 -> 1.58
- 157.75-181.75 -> 1.92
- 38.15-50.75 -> 1.2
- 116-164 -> 1.9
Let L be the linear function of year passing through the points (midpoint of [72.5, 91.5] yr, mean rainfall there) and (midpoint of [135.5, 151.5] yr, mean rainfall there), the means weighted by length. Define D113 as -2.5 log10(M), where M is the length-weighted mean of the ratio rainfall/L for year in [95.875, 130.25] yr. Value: -0.10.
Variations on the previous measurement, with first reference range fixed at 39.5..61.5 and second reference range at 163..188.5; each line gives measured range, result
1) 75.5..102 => -0.15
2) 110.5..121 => -0.17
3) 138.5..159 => -0.10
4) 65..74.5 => 0.08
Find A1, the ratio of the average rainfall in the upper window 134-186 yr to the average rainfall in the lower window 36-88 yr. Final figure 1.46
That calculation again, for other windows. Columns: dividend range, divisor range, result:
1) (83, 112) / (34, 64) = 1.40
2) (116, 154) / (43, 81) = 1.52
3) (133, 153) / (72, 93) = 1.27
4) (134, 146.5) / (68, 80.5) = 1.50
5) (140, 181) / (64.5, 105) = 1.23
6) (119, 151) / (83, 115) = 1.04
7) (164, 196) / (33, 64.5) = 1.48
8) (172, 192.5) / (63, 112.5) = 1.21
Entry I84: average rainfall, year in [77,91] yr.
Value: 1.56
